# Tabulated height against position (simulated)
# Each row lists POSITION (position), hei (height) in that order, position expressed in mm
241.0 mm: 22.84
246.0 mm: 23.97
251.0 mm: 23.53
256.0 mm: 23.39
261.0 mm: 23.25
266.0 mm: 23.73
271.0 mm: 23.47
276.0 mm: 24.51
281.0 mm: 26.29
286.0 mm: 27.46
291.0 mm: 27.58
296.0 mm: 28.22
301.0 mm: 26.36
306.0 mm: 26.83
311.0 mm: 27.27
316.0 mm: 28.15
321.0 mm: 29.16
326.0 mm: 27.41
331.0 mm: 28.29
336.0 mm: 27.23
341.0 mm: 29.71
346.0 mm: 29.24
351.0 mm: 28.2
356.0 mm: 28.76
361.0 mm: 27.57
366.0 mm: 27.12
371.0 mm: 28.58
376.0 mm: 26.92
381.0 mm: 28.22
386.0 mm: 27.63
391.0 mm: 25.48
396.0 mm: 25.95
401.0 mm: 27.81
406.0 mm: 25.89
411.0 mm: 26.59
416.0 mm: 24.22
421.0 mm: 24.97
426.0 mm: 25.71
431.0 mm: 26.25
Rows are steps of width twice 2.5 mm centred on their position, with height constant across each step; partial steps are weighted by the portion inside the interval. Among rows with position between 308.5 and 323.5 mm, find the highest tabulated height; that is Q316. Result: 29.16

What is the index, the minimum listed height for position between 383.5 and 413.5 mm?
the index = 25.48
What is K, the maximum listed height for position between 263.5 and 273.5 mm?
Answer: 23.73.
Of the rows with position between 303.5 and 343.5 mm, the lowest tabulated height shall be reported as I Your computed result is 26.83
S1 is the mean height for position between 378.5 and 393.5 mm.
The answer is 27.1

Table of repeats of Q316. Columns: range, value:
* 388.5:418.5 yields 27.81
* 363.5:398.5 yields 28.58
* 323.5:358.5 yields 29.71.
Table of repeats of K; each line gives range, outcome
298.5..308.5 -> 26.83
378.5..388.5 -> 28.22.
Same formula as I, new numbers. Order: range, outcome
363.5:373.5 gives 27.12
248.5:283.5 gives 23.25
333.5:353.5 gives 27.23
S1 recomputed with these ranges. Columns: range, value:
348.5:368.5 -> 27.9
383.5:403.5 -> 26.7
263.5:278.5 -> 23.9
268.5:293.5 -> 25.9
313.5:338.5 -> 28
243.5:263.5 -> 23.5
